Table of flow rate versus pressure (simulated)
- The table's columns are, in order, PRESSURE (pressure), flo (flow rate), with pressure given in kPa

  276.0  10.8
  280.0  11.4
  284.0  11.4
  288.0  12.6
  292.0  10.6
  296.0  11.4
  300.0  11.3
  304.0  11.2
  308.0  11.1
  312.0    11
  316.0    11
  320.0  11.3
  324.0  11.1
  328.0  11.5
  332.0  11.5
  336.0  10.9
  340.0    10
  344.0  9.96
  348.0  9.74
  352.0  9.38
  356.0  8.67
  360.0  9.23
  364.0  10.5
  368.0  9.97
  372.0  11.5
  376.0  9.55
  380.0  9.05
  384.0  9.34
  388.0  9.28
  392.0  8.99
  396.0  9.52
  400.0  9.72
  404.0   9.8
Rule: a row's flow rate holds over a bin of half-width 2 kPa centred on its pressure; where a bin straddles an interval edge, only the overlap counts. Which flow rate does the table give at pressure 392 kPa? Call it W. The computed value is 8.99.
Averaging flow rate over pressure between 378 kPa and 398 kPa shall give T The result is 9.24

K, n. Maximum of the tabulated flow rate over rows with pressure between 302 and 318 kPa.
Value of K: 11.2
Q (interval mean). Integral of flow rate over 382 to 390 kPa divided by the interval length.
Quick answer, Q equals 9.31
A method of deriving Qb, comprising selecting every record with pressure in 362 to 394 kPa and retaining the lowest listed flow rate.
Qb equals 8.99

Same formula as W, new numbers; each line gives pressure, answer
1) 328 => 11.5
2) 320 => 11.3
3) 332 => 11.5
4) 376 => 9.55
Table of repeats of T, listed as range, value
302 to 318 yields 11.1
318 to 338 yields 11.3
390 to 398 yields 9.25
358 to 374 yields 10.3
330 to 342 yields 10.8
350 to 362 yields 9.09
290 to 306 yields 11.1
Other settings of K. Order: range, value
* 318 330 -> 11.5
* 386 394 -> 9.28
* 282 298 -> 12.6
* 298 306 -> 11.3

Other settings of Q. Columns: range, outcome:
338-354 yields 9.77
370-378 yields 10.5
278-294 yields 11.5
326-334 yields 11.5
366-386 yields 9.88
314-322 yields 11.2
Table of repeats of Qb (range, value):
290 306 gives 10.6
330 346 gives 9.96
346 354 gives 9.38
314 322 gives 11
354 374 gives 8.67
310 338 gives 10.9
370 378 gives 9.55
